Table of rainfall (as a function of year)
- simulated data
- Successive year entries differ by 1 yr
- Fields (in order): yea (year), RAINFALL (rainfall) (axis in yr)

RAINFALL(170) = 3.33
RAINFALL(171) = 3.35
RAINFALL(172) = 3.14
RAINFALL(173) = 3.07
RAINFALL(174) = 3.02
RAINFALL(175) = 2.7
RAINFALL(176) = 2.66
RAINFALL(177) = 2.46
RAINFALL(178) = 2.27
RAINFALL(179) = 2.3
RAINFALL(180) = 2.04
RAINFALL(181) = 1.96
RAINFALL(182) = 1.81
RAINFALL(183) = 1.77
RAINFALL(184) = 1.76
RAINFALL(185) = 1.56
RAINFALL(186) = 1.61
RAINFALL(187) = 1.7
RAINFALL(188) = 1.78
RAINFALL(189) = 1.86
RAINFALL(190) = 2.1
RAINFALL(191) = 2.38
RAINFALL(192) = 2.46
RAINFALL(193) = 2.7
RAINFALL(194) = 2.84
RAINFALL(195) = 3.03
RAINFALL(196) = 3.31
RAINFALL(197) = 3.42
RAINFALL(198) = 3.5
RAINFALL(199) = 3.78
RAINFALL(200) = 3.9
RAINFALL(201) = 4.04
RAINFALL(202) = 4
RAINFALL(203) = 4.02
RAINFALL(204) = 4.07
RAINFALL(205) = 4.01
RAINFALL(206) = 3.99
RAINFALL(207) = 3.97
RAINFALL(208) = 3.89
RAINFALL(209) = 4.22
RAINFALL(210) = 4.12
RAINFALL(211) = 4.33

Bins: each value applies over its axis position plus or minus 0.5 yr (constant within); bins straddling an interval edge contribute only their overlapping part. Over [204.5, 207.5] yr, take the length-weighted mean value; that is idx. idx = 3.99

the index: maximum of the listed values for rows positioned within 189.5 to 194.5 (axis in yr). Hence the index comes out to 2.84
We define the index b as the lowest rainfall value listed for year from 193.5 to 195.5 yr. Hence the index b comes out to 2.84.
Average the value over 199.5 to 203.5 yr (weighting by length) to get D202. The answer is 3.99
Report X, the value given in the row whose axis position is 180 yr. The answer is 2.04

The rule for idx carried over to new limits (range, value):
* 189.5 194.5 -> 2.5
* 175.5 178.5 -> 2.46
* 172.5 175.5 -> 2.93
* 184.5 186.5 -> 1.58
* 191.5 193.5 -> 2.58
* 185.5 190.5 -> 1.81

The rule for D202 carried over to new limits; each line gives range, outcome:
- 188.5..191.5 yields 2.11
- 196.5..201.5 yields 3.73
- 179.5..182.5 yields 1.94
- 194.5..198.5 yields 3.31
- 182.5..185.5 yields 1.7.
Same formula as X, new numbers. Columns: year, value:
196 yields 3.31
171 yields 3.35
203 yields 4.02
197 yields 3.42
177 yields 2.46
